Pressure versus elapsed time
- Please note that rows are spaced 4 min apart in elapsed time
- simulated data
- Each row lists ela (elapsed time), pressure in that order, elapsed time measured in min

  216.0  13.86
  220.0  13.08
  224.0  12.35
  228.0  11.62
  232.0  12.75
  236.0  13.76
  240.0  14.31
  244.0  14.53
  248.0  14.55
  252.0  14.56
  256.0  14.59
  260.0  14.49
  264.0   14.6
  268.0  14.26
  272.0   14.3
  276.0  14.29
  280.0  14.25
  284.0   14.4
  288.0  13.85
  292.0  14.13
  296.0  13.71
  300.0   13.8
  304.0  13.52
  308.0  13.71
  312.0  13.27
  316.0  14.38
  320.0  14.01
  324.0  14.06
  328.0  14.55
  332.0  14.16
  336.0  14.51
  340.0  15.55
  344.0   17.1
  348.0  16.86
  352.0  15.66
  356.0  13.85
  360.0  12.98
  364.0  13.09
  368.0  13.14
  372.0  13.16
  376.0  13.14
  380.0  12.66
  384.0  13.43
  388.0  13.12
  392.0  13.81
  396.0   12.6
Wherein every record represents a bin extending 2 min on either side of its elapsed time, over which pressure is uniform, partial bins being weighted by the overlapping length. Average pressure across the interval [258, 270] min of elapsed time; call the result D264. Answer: 14.5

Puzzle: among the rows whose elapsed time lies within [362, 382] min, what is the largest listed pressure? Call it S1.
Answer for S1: 13.16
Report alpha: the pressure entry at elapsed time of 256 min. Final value 14.59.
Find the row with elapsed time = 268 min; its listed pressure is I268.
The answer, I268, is 14.26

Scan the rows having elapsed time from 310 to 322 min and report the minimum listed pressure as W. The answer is 13.27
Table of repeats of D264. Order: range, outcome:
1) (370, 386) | 13.1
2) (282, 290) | 14.1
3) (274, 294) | 14.2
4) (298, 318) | 13.7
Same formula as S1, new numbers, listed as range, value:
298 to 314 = 13.8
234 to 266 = 14.6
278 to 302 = 14.4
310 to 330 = 14.55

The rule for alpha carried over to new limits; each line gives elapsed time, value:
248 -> 14.55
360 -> 12.98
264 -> 14.6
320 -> 14.01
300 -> 13.8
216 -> 13.86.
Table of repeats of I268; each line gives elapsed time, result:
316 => 14.38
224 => 12.35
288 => 13.85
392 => 13.81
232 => 12.75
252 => 14.56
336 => 14.51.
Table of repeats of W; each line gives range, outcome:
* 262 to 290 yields 13.85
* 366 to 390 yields 12.66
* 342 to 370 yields 12.98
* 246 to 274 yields 14.26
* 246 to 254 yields 14.55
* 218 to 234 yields 11.62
